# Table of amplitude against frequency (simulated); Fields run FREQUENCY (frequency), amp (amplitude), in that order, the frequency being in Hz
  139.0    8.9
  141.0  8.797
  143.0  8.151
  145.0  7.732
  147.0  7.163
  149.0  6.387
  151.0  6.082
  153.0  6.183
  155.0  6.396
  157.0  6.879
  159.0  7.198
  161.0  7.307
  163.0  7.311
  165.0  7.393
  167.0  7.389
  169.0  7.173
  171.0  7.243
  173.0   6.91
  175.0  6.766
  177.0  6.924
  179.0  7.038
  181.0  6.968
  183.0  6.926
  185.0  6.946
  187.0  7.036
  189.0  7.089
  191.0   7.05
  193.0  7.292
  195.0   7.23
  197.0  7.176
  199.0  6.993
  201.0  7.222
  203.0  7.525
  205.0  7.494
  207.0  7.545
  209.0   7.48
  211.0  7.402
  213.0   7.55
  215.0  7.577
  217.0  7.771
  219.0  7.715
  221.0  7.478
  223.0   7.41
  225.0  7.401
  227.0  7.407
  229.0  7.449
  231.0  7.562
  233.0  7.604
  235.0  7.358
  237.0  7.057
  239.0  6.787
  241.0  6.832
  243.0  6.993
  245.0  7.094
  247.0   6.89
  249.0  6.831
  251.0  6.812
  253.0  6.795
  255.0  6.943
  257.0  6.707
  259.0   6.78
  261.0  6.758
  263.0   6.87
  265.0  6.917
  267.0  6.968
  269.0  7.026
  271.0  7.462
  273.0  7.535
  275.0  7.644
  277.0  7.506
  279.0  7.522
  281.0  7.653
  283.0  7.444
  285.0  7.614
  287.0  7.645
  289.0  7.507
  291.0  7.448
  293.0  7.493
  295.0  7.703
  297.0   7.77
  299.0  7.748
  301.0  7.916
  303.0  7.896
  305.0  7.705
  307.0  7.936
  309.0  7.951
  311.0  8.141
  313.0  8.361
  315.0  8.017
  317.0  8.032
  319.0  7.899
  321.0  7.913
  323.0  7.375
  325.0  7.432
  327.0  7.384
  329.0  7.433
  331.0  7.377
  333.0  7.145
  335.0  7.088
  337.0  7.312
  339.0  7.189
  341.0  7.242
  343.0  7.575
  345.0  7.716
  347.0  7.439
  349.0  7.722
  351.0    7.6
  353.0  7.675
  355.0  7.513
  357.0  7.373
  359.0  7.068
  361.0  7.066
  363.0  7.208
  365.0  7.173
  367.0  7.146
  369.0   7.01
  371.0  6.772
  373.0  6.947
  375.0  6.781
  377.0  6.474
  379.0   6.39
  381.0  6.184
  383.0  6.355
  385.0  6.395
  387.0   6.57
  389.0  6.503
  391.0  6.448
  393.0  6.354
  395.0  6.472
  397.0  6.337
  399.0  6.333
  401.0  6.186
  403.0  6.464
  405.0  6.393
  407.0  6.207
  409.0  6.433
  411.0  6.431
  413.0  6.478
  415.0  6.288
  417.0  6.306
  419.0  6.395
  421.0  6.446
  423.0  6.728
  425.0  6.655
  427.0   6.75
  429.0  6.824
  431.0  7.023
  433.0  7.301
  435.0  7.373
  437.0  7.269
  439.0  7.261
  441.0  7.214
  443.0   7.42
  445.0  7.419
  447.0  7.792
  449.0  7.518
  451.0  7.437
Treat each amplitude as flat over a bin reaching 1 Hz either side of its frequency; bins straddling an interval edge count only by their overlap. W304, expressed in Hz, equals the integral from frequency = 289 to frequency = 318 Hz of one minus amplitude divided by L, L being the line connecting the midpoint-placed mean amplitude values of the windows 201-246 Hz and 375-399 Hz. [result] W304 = -4.0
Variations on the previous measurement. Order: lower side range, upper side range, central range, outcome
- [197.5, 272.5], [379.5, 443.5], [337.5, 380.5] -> -2.50 Hz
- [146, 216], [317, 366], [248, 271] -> 1.19 Hz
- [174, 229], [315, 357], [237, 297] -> 1.68 Hz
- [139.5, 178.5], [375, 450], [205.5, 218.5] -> -0.93 Hz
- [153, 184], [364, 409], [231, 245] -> -0.54 Hz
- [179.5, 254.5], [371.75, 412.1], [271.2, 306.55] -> -3.73 Hz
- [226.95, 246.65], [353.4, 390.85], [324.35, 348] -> -1.47 Hz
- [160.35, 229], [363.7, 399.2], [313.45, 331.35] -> -2.28 Hz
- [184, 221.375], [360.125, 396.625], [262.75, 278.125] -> -0.38 Hz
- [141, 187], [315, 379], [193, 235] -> -1.84 Hz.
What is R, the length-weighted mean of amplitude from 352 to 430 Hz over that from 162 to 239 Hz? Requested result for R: 0.91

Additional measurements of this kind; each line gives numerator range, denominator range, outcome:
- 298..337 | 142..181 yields 1.10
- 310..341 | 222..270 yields 1.08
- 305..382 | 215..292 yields 1.02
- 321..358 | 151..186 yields 1.07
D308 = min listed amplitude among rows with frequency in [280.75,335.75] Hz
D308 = 7.088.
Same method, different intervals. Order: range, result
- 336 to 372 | 6.772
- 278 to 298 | 7.444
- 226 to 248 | 6.787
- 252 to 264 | 6.707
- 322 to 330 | 7.375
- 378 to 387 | 6.184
